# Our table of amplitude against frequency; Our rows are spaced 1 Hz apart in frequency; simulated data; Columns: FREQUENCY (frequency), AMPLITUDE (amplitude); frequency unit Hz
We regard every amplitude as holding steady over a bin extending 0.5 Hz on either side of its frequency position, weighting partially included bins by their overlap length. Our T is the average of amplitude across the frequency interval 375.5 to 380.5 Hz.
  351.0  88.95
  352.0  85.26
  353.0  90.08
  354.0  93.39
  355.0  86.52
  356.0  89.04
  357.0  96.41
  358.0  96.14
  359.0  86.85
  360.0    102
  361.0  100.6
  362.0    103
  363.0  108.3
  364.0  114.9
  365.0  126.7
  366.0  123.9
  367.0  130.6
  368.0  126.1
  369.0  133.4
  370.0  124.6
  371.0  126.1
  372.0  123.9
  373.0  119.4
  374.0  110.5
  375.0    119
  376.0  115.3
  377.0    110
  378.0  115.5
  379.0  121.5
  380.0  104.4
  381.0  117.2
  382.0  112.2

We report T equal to 113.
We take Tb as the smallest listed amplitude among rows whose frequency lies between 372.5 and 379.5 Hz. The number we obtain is 110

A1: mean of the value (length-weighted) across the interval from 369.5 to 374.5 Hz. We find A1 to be 121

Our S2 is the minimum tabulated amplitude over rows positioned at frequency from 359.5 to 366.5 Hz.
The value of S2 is 100.6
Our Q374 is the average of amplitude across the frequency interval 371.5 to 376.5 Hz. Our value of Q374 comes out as 118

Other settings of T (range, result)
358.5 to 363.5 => 100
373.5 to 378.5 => 114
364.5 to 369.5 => 128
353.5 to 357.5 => 91.3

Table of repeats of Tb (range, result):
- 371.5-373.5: 119.4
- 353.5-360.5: 86.52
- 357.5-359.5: 86.85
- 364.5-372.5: 123.9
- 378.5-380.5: 104.4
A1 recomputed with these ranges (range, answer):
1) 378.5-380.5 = 113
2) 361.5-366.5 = 115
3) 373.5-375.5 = 115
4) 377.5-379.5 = 118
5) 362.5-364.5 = 112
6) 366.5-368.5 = 128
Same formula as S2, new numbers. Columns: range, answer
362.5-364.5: 108.3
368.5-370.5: 124.6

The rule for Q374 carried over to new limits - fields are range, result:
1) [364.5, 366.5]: 125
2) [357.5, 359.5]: 91.5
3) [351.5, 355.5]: 88.8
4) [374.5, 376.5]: 117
